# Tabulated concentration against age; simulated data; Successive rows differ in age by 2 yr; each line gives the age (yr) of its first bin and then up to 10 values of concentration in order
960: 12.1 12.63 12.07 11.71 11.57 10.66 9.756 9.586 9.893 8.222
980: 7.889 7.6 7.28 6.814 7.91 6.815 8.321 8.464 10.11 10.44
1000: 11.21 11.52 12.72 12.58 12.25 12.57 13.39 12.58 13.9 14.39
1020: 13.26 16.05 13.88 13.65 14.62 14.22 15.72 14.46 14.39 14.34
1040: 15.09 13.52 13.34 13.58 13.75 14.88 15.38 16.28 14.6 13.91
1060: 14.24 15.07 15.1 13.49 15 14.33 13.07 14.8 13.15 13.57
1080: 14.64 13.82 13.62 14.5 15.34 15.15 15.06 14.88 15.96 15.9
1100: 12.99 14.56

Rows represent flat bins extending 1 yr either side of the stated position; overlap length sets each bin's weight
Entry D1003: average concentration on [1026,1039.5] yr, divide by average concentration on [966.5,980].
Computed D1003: 1.48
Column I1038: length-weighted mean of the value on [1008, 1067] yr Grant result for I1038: 14.2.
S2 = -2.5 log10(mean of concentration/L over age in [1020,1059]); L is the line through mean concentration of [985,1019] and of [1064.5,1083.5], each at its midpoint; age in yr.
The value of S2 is -0.16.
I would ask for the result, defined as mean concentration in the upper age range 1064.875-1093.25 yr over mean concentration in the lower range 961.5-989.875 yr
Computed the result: 1.5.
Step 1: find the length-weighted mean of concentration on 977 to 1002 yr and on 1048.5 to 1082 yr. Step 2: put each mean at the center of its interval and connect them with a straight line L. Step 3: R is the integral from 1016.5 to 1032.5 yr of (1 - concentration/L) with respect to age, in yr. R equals -4.5 yr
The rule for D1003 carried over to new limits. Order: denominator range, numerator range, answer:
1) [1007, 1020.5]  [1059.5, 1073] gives 1.09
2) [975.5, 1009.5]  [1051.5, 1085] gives 1.52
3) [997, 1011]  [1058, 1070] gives 1.22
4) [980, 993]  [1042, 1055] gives 1.93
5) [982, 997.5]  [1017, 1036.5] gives 1.80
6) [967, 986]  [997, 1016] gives 1.35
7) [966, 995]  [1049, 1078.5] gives 1.66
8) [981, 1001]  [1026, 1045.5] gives 1.69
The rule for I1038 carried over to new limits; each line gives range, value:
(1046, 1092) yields 14.4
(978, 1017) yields 10.2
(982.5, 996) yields 7.79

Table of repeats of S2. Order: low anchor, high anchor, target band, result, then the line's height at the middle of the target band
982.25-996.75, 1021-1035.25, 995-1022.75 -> -0.122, 11.3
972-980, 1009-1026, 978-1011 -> 0.176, 11.2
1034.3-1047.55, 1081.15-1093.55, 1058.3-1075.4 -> 0.002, 14.4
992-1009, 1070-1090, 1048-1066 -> -0.122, 13.2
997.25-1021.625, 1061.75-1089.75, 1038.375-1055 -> -0.070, 13.6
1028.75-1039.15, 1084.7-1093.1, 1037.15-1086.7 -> 0.039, 14.8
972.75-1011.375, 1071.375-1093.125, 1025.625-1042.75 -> -0.224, 11.8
